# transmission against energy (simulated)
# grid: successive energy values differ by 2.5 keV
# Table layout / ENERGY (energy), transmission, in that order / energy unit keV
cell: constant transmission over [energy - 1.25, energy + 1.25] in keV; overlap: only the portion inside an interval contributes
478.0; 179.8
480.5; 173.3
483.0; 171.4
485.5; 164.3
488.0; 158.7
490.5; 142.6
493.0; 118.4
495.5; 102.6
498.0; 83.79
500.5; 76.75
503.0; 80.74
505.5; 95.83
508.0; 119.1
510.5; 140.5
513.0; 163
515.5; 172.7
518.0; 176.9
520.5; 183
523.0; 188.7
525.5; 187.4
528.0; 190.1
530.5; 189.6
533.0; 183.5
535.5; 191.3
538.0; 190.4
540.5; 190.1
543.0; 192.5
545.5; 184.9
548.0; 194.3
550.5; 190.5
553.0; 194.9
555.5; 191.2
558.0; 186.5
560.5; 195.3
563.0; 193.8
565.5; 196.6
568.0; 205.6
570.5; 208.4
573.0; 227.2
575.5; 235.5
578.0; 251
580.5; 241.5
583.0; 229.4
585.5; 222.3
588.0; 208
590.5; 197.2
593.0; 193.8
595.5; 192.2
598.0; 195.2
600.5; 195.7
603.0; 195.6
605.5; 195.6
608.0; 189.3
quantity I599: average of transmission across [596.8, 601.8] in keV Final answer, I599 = 195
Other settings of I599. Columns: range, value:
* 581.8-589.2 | 220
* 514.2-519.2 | 175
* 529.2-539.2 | 189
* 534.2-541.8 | 191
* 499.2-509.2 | 92.9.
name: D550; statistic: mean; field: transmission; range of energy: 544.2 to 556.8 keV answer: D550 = 191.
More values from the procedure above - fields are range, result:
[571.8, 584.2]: 237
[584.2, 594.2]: 206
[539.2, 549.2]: 190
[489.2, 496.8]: 121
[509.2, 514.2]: 151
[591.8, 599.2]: 194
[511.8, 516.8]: 168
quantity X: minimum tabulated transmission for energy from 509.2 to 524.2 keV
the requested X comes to 140.5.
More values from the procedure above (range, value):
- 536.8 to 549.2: 184.9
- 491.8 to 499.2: 83.79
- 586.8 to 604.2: 192.2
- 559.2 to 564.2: 193.8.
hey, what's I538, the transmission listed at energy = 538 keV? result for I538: 190.4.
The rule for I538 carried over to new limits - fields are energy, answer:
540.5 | 190.1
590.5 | 197.2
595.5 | 192.2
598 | 195.2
